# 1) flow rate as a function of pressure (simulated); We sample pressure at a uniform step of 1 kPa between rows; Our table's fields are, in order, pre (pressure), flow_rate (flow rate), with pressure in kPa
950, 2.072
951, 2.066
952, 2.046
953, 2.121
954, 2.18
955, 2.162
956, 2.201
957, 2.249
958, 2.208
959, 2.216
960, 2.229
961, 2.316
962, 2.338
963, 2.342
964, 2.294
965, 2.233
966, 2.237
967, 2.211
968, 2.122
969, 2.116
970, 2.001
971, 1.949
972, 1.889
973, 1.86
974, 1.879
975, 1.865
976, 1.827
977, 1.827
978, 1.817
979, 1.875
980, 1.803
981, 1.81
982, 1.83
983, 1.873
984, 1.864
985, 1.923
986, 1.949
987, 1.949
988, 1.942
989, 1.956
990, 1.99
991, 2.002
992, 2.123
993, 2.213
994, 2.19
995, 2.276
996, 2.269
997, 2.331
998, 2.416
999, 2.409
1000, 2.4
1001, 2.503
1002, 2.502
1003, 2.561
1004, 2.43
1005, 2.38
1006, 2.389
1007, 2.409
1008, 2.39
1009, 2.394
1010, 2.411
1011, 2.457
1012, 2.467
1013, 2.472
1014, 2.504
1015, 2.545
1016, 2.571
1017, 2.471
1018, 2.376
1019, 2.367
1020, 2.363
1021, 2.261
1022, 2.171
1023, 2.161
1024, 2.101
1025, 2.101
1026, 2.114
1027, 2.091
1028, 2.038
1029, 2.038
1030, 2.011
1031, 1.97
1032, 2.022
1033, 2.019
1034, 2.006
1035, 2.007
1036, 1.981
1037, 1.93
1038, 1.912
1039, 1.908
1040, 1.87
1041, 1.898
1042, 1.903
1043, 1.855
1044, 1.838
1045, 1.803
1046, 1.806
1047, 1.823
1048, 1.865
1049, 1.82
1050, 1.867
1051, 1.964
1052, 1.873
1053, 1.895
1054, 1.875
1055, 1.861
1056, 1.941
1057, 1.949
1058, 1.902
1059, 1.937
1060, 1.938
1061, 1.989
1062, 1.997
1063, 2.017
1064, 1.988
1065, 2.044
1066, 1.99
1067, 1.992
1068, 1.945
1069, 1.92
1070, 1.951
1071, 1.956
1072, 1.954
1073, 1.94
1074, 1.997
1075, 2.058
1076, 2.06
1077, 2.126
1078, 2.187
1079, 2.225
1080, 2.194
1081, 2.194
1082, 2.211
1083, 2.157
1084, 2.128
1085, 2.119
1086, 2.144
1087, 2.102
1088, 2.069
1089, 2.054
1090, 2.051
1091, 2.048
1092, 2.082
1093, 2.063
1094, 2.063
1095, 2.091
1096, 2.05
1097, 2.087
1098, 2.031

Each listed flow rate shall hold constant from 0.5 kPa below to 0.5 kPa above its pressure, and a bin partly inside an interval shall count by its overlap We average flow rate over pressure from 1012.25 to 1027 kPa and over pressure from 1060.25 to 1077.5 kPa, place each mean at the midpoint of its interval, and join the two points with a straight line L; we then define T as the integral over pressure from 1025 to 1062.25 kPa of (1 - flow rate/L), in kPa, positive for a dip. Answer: 3.9 kPa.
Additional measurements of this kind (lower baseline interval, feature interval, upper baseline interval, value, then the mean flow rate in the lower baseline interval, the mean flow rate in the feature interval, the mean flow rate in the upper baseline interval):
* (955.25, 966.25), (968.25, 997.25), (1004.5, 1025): 4.2 kPa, 2.26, 1.97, 2.38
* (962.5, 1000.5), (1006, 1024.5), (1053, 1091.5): -3.1 kPa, 2.05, 2.38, 2.03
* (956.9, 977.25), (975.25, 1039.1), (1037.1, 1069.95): -4.8 kPa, 2.11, 2.17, 1.91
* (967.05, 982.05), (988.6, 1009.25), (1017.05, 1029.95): -2.7 kPa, 1.91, 2.31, 2.19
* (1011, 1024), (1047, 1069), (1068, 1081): 2.2 kPa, 2.39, 1.93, 2.05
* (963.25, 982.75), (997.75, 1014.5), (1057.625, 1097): -3.7 kPa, 1.97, 2.44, 2.05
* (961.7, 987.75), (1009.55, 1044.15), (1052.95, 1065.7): -3.3 kPa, 1.98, 2.15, 1.95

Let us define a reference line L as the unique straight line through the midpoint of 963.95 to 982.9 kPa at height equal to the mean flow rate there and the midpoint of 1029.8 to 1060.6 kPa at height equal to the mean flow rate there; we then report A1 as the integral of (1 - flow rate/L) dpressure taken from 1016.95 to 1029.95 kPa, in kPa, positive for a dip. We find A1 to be -1.8 kPa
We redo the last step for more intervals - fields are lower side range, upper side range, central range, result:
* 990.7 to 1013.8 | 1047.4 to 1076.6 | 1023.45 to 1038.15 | 1.0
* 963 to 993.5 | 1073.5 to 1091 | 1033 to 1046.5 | 1.0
